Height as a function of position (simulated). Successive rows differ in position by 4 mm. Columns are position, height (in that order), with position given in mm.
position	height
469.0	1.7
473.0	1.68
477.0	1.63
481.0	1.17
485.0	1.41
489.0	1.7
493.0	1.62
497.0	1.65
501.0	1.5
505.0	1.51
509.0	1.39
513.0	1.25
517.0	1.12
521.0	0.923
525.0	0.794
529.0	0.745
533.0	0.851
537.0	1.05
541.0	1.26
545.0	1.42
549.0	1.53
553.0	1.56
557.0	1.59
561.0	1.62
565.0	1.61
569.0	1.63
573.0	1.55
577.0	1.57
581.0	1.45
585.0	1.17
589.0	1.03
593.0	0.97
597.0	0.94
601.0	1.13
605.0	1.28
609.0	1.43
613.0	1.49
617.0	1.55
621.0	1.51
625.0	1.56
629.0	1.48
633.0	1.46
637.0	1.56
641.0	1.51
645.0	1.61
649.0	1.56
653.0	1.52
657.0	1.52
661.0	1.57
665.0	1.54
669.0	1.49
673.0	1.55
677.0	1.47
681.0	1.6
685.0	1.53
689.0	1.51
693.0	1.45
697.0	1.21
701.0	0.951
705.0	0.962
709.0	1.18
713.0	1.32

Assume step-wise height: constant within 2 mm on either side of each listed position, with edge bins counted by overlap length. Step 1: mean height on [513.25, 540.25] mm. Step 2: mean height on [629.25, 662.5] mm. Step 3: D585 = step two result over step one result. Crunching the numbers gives 1.61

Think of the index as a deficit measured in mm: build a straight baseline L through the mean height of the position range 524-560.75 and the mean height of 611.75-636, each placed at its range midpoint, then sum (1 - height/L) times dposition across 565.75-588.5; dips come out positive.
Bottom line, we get -1.8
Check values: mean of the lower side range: 1.23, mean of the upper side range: 1.51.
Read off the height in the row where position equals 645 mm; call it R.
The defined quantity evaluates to 1.61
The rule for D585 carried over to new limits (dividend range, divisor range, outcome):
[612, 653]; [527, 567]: 1.16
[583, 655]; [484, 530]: 1.05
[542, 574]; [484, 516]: 1.04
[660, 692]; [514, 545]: 1.53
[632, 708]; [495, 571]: 1.10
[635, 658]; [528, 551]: 1.33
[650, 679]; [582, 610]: 1.34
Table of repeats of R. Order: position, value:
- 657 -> 1.52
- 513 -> 1.25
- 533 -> 0.851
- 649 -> 1.56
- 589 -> 1.03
